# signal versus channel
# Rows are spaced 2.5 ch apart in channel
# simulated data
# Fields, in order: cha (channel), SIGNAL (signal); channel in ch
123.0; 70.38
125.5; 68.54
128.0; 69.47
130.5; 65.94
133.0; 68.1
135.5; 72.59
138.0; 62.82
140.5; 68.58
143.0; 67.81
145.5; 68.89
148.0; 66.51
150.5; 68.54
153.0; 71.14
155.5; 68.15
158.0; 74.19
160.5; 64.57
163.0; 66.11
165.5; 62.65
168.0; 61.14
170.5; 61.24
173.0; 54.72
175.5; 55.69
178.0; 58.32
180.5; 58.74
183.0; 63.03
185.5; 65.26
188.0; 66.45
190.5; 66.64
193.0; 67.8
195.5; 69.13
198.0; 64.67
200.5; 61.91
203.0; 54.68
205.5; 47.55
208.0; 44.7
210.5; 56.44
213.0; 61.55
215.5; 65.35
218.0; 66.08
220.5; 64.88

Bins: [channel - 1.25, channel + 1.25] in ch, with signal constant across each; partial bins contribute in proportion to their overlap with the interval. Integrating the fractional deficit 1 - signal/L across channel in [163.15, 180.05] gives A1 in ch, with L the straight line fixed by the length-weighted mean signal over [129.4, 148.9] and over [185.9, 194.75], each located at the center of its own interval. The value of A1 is 2.0 ch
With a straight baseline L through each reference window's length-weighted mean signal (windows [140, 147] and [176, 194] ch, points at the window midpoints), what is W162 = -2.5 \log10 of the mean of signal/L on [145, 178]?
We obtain 0.03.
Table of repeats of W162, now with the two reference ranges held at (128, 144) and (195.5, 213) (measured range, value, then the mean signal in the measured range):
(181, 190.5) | -0.09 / 64.7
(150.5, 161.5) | -0.08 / 69.5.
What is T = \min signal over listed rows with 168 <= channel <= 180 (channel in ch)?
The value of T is 54.72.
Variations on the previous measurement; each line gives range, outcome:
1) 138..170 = 61.14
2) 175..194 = 55.69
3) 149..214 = 44.7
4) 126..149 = 62.82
